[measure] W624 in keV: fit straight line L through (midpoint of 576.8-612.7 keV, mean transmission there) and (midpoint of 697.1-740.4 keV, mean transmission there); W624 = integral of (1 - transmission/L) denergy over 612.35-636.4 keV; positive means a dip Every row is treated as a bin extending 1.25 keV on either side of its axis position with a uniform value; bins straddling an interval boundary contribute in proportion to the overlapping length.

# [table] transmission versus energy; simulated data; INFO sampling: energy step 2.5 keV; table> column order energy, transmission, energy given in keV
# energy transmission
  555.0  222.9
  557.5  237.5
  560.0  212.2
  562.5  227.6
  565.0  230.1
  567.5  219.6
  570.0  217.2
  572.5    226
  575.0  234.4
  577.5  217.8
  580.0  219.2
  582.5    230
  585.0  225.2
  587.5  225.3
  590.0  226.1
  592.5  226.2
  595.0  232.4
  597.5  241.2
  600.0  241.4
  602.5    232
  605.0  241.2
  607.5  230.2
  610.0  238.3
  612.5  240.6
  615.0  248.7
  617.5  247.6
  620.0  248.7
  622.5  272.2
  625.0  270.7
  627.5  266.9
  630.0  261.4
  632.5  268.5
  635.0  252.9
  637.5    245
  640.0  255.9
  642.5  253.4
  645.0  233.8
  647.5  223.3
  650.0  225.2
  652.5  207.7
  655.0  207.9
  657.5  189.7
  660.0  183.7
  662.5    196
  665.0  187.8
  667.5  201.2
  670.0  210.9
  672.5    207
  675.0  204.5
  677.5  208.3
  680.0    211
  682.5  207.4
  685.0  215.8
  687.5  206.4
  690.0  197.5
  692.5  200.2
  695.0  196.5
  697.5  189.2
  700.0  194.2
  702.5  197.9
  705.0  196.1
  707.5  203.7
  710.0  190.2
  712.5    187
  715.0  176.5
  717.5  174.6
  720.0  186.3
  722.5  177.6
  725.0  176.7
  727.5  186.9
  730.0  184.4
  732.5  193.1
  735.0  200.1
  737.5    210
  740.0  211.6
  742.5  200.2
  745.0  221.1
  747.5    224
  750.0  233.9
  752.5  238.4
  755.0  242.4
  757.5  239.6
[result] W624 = -4.0 keV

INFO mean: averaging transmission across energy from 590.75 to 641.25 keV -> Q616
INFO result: 248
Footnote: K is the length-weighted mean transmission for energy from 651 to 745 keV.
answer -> 197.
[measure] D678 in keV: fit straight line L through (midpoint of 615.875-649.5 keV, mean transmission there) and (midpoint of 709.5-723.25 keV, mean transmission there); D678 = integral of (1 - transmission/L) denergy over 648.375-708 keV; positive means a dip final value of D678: 3.2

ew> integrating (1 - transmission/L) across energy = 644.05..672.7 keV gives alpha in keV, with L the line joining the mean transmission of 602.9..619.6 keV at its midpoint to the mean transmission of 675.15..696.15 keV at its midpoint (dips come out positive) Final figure 1.66 keV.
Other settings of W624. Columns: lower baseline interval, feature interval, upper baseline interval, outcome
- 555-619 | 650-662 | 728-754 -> 1.2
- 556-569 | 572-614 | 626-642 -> 1.4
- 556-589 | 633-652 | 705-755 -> -2.4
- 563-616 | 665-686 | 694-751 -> 0.1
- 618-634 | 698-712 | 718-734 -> 0.4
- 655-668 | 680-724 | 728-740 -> 0.3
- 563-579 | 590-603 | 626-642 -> 0.2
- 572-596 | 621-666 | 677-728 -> -5.0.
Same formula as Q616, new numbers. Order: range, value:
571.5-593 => 226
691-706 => 196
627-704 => 216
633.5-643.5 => 252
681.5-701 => 201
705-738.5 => 188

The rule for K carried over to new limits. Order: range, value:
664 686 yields 206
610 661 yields 240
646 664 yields 205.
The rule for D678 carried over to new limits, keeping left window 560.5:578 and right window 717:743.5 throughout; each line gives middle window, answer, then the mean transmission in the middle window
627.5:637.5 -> -2.3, 260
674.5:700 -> -0.4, 203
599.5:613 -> -1.2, 237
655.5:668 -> 0.8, 192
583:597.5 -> -0.5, 228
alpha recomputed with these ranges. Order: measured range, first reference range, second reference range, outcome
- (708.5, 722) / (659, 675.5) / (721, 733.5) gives 0.3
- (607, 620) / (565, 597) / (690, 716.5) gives -1.5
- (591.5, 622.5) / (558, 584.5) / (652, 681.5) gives -3.6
